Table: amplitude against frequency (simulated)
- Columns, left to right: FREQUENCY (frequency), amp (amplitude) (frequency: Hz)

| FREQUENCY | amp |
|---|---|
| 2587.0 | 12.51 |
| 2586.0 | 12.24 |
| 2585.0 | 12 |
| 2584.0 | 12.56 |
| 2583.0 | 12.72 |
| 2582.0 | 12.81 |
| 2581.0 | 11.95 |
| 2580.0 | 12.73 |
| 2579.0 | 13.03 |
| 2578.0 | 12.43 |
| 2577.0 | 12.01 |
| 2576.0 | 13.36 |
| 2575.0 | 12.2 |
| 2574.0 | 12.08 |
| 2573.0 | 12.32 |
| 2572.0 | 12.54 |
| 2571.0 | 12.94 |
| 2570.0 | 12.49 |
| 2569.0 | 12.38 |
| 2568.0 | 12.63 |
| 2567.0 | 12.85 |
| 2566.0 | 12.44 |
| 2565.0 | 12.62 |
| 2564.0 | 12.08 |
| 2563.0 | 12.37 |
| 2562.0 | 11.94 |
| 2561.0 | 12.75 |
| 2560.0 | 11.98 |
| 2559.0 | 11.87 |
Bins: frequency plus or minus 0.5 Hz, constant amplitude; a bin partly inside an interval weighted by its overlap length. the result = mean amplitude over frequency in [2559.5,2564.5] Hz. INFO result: 12.2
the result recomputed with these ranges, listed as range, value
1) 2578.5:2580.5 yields 12.9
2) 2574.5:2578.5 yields 12.5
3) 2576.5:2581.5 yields 12.4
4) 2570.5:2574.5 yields 12.5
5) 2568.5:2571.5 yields 12.6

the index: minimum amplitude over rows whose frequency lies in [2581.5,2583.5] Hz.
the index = 12.72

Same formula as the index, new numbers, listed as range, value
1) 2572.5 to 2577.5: 12.01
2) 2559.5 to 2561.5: 11.98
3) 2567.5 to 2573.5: 12.32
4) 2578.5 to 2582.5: 11.95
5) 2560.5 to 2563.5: 11.94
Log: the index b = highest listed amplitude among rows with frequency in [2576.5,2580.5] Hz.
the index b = 13.03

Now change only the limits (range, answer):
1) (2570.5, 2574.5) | 12.94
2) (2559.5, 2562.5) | 12.75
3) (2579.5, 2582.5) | 12.81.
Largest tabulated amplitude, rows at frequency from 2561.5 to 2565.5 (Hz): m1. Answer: 12.62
